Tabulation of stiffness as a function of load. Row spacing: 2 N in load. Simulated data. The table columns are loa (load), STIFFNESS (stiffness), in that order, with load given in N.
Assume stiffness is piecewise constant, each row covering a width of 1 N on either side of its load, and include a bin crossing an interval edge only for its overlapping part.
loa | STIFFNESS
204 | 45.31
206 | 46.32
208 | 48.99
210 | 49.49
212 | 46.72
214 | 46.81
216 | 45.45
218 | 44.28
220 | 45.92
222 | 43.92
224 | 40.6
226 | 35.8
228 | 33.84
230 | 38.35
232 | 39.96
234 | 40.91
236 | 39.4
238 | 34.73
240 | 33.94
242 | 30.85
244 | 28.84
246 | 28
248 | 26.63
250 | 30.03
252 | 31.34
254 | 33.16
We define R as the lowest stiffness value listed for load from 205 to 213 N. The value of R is 46.32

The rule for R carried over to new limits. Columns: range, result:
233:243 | 30.85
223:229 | 33.84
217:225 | 40.6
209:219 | 44.28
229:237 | 38.35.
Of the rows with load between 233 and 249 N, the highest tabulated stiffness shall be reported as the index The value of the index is 40.91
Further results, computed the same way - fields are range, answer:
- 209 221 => 49.49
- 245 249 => 28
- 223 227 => 40.6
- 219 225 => 45.92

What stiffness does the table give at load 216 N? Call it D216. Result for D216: 45.45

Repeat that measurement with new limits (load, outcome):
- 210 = 49.49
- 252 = 31.34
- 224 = 40.6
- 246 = 28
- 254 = 33.16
